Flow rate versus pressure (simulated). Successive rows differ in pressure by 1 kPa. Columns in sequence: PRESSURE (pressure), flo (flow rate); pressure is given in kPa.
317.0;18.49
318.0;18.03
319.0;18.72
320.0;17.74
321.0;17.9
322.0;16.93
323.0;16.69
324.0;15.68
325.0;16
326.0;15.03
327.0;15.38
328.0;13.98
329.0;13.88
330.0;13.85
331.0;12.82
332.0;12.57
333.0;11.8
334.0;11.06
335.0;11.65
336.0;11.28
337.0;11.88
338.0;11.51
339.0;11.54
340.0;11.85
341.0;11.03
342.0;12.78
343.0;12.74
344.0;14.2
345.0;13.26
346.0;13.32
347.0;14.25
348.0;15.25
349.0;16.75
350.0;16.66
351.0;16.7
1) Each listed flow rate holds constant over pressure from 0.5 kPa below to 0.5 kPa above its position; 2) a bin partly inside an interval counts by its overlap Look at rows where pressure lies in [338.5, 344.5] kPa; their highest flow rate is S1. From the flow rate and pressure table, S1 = 14.2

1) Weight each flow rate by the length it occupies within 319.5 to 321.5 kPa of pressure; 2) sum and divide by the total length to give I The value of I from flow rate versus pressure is 17.8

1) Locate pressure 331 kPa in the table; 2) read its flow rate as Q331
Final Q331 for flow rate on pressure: 12.82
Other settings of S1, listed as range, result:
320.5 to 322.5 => 17.9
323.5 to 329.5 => 16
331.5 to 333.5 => 12.57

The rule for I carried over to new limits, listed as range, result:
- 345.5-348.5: 14.3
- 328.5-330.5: 13.9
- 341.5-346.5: 13.3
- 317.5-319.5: 18.4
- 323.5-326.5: 15.6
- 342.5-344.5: 13.5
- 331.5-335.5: 11.8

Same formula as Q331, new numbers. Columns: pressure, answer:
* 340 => 11.85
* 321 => 17.9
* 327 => 15.38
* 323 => 16.69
